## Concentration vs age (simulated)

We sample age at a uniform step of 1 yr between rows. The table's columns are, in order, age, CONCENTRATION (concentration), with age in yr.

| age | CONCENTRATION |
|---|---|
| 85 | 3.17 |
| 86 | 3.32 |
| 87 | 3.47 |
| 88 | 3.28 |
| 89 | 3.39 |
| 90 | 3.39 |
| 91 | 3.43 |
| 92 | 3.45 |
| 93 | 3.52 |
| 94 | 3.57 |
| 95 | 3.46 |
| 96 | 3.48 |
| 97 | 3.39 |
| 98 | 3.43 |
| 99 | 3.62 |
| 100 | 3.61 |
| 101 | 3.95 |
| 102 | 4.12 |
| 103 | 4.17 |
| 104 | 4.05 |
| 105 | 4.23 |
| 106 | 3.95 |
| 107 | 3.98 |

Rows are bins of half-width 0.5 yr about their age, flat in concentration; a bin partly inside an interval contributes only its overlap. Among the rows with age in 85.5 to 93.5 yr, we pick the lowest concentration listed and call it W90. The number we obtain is 3.28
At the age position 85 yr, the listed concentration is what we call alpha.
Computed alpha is 3.17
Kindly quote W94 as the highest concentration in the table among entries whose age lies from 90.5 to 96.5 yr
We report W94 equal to 3.57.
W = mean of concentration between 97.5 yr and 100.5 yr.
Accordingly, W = 3.55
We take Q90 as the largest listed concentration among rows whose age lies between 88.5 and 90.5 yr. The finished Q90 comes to 3.39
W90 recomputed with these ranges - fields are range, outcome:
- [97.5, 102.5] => 3.43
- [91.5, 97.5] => 3.39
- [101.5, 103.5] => 4.12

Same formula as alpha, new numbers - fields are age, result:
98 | 3.43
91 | 3.43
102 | 4.12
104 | 4.05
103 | 4.17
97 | 3.39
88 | 3.28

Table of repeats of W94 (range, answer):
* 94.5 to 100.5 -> 3.62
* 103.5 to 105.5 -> 4.23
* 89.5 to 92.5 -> 3.45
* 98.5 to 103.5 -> 4.17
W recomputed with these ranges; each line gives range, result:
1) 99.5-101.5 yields 3.78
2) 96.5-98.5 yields 3.41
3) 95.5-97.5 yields 3.44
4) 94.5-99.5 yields 3.48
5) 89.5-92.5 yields 3.42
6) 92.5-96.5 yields 3.51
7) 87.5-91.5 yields 3.37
